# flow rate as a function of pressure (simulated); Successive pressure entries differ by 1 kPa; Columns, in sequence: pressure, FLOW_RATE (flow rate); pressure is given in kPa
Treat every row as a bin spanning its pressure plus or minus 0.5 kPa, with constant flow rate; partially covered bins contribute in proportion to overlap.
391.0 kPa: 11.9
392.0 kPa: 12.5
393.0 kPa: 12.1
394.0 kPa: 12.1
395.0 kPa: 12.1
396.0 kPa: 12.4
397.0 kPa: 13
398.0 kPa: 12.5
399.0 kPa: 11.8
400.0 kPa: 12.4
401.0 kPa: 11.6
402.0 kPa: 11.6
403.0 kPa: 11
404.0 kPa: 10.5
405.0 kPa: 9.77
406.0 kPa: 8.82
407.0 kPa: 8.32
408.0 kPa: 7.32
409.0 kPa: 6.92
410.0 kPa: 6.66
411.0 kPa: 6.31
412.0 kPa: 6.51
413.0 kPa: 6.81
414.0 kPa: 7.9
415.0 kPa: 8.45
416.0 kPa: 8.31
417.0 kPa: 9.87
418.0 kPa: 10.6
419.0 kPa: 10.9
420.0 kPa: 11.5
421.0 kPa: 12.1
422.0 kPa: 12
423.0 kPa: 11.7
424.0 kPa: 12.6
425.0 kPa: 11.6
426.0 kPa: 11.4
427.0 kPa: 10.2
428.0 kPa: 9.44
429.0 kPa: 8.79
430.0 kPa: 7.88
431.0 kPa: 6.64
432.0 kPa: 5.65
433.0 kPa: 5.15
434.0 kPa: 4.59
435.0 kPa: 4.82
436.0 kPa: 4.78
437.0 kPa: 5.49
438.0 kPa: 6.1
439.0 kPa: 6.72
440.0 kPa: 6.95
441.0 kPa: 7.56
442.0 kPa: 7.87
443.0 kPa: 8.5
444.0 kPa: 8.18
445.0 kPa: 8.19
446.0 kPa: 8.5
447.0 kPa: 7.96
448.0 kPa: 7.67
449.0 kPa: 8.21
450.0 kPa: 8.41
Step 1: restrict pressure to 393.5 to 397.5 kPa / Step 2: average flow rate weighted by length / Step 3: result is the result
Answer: 12.4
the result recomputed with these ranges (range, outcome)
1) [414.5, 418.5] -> 9.31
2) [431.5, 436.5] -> 5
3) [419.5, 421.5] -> 11.8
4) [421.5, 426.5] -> 11.9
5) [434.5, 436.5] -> 4.8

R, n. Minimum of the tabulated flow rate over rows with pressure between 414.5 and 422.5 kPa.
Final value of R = 8.31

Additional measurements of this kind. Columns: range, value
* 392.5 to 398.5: 12.1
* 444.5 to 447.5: 7.96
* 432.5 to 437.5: 4.59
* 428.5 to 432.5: 5.65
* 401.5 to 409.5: 6.92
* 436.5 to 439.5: 5.49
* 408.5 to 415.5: 6.31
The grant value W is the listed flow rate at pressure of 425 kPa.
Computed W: 11.6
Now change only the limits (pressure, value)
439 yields 6.72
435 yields 4.82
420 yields 11.5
